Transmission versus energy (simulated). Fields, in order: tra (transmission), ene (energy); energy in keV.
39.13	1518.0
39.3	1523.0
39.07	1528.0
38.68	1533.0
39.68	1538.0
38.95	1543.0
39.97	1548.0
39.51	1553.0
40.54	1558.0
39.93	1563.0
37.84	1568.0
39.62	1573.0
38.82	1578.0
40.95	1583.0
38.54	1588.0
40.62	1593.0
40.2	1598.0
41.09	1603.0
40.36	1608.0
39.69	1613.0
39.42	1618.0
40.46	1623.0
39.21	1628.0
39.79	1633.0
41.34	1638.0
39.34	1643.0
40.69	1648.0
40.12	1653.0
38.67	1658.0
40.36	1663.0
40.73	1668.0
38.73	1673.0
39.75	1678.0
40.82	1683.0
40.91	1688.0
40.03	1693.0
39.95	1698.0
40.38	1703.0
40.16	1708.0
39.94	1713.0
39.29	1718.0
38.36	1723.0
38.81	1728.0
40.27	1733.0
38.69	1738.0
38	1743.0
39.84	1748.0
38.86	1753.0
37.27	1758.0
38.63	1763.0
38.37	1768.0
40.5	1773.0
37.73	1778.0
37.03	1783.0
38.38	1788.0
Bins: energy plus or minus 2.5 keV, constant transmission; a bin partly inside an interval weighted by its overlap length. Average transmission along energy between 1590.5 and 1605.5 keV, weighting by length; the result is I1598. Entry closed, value 40.6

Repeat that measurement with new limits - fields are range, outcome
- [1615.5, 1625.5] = 39.9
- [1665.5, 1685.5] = 40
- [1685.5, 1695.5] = 40.5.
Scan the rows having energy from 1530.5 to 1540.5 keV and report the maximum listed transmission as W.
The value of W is 39.68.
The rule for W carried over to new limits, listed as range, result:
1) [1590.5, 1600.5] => 40.62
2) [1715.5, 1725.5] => 39.29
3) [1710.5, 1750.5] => 40.27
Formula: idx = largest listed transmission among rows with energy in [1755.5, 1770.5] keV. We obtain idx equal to 38.63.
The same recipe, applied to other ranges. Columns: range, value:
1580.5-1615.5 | 41.09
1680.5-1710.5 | 40.91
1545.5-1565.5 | 40.54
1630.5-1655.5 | 41.34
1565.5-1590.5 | 40.95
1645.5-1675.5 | 40.73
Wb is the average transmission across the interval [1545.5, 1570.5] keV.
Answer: 39.6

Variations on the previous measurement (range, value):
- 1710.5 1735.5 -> 39.3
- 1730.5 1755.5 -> 39.1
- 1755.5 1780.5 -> 38.5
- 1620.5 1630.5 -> 39.8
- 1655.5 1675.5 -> 39.6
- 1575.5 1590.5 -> 39.4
